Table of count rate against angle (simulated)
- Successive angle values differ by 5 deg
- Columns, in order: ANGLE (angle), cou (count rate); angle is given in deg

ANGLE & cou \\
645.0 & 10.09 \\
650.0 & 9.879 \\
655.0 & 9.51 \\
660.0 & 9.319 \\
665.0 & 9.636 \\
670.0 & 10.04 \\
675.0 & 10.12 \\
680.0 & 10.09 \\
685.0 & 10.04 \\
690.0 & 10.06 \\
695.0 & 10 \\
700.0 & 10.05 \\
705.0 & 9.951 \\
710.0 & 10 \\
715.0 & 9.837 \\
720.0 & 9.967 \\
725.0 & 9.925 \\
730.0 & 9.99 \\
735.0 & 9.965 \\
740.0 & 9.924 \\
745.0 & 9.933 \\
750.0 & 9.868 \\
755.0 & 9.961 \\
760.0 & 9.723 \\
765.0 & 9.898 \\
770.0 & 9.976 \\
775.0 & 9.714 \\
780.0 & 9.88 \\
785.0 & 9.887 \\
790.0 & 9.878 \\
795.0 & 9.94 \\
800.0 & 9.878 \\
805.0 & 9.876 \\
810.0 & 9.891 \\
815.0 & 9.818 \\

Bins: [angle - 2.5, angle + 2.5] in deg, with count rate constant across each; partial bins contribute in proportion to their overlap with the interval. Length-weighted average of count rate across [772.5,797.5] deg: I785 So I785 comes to 9.86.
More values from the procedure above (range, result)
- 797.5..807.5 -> 9.88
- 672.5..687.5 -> 10.1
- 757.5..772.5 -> 9.87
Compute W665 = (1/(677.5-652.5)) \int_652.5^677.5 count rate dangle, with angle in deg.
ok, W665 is 9.72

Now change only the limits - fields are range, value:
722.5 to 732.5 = 9.96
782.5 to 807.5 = 9.89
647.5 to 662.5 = 9.57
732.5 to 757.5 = 9.93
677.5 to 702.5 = 10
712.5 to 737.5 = 9.94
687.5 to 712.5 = 10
